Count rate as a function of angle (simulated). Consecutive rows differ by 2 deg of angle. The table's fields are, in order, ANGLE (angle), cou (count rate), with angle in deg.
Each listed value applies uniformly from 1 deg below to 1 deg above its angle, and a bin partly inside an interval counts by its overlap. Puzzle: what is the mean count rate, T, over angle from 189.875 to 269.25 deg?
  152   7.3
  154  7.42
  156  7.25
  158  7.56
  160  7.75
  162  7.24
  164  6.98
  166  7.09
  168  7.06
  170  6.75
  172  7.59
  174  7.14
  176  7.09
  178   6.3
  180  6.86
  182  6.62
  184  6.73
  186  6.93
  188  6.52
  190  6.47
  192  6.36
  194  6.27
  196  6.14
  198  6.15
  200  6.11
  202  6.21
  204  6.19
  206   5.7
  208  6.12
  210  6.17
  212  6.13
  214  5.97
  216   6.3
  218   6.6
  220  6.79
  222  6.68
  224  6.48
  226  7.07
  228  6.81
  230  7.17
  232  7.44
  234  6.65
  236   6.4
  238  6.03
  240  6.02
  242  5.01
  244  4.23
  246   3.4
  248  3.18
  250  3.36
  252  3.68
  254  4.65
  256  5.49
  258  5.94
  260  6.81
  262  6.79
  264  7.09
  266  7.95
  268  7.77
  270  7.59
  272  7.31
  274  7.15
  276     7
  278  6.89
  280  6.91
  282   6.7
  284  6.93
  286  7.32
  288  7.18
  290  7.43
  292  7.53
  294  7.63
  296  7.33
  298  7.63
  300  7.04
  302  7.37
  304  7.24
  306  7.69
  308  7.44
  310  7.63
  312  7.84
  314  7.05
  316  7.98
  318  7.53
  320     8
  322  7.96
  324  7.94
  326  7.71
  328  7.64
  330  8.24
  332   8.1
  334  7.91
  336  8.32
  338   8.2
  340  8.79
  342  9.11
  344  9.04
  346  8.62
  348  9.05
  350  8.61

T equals 6.04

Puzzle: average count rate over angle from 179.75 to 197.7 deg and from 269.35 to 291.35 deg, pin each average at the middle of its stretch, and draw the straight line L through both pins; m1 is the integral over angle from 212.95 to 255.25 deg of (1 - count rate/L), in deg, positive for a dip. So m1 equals 6.8 deg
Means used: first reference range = 6.52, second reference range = 7.13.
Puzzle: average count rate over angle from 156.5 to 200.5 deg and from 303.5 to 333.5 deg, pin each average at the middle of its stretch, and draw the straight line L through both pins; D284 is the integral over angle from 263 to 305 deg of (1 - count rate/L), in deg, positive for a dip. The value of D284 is 1.3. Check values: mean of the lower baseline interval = 6.82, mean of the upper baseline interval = 7.74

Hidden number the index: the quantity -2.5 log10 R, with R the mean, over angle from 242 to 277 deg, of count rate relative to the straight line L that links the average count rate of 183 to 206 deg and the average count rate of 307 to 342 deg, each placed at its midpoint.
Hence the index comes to 0.23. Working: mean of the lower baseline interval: 6.34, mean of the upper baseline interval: 7.93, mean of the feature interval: 5.82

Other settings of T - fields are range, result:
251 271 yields 6.38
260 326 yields 7.4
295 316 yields 7.45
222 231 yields 6.86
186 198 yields 6.38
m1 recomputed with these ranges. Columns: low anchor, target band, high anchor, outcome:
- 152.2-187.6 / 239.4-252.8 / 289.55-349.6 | 6.11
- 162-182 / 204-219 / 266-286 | 1.94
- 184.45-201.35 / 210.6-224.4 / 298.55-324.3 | 0.45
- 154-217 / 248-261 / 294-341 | 4.29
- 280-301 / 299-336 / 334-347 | 1.35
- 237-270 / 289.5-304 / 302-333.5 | -0.85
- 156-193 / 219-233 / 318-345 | 0.85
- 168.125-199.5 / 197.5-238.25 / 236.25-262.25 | -4.98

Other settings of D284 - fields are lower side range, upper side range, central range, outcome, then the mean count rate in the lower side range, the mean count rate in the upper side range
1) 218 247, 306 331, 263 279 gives -1.1 deg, 6.17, 7.74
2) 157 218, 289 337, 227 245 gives 2.1 deg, 6.62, 7.67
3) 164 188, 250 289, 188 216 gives 2.7 deg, 6.91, 6.61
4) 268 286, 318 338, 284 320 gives 0.3 deg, 7.11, 7.97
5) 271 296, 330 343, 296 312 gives 0.4 deg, 7.17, 8.39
